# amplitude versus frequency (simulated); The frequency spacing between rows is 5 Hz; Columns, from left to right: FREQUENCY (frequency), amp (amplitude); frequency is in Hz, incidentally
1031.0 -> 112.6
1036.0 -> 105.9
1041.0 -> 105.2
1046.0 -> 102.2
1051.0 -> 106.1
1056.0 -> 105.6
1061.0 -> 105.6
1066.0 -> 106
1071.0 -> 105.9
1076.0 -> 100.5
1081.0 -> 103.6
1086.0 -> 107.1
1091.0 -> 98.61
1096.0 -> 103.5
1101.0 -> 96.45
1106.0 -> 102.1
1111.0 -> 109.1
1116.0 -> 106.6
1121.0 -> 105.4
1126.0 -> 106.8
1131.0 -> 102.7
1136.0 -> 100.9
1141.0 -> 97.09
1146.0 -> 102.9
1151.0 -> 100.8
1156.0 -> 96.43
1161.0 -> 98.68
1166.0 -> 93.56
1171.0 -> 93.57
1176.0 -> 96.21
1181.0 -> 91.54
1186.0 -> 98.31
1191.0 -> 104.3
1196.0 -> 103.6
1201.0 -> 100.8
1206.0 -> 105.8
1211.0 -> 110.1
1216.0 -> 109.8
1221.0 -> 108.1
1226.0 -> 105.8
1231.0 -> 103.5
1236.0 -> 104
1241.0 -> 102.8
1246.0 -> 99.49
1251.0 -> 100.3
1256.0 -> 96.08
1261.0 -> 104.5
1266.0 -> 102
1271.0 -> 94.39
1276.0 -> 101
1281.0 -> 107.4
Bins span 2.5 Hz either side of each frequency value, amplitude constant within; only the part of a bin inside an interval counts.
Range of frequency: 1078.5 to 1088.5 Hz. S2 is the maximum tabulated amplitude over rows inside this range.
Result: 107.1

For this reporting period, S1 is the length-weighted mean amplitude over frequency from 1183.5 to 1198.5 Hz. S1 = 102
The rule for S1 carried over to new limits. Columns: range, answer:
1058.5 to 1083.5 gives 104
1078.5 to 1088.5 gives 105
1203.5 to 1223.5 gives 108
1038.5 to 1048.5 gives 104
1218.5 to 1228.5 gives 107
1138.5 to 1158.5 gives 99.3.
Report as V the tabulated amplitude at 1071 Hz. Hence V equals 105.9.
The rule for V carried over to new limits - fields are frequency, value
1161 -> 98.68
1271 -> 94.39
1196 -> 103.6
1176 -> 96.21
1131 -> 102.7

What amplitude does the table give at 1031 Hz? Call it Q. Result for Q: 112.6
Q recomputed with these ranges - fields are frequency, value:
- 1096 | 103.5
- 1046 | 102.2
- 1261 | 104.5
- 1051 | 106.1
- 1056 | 105.6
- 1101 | 96.45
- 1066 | 106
